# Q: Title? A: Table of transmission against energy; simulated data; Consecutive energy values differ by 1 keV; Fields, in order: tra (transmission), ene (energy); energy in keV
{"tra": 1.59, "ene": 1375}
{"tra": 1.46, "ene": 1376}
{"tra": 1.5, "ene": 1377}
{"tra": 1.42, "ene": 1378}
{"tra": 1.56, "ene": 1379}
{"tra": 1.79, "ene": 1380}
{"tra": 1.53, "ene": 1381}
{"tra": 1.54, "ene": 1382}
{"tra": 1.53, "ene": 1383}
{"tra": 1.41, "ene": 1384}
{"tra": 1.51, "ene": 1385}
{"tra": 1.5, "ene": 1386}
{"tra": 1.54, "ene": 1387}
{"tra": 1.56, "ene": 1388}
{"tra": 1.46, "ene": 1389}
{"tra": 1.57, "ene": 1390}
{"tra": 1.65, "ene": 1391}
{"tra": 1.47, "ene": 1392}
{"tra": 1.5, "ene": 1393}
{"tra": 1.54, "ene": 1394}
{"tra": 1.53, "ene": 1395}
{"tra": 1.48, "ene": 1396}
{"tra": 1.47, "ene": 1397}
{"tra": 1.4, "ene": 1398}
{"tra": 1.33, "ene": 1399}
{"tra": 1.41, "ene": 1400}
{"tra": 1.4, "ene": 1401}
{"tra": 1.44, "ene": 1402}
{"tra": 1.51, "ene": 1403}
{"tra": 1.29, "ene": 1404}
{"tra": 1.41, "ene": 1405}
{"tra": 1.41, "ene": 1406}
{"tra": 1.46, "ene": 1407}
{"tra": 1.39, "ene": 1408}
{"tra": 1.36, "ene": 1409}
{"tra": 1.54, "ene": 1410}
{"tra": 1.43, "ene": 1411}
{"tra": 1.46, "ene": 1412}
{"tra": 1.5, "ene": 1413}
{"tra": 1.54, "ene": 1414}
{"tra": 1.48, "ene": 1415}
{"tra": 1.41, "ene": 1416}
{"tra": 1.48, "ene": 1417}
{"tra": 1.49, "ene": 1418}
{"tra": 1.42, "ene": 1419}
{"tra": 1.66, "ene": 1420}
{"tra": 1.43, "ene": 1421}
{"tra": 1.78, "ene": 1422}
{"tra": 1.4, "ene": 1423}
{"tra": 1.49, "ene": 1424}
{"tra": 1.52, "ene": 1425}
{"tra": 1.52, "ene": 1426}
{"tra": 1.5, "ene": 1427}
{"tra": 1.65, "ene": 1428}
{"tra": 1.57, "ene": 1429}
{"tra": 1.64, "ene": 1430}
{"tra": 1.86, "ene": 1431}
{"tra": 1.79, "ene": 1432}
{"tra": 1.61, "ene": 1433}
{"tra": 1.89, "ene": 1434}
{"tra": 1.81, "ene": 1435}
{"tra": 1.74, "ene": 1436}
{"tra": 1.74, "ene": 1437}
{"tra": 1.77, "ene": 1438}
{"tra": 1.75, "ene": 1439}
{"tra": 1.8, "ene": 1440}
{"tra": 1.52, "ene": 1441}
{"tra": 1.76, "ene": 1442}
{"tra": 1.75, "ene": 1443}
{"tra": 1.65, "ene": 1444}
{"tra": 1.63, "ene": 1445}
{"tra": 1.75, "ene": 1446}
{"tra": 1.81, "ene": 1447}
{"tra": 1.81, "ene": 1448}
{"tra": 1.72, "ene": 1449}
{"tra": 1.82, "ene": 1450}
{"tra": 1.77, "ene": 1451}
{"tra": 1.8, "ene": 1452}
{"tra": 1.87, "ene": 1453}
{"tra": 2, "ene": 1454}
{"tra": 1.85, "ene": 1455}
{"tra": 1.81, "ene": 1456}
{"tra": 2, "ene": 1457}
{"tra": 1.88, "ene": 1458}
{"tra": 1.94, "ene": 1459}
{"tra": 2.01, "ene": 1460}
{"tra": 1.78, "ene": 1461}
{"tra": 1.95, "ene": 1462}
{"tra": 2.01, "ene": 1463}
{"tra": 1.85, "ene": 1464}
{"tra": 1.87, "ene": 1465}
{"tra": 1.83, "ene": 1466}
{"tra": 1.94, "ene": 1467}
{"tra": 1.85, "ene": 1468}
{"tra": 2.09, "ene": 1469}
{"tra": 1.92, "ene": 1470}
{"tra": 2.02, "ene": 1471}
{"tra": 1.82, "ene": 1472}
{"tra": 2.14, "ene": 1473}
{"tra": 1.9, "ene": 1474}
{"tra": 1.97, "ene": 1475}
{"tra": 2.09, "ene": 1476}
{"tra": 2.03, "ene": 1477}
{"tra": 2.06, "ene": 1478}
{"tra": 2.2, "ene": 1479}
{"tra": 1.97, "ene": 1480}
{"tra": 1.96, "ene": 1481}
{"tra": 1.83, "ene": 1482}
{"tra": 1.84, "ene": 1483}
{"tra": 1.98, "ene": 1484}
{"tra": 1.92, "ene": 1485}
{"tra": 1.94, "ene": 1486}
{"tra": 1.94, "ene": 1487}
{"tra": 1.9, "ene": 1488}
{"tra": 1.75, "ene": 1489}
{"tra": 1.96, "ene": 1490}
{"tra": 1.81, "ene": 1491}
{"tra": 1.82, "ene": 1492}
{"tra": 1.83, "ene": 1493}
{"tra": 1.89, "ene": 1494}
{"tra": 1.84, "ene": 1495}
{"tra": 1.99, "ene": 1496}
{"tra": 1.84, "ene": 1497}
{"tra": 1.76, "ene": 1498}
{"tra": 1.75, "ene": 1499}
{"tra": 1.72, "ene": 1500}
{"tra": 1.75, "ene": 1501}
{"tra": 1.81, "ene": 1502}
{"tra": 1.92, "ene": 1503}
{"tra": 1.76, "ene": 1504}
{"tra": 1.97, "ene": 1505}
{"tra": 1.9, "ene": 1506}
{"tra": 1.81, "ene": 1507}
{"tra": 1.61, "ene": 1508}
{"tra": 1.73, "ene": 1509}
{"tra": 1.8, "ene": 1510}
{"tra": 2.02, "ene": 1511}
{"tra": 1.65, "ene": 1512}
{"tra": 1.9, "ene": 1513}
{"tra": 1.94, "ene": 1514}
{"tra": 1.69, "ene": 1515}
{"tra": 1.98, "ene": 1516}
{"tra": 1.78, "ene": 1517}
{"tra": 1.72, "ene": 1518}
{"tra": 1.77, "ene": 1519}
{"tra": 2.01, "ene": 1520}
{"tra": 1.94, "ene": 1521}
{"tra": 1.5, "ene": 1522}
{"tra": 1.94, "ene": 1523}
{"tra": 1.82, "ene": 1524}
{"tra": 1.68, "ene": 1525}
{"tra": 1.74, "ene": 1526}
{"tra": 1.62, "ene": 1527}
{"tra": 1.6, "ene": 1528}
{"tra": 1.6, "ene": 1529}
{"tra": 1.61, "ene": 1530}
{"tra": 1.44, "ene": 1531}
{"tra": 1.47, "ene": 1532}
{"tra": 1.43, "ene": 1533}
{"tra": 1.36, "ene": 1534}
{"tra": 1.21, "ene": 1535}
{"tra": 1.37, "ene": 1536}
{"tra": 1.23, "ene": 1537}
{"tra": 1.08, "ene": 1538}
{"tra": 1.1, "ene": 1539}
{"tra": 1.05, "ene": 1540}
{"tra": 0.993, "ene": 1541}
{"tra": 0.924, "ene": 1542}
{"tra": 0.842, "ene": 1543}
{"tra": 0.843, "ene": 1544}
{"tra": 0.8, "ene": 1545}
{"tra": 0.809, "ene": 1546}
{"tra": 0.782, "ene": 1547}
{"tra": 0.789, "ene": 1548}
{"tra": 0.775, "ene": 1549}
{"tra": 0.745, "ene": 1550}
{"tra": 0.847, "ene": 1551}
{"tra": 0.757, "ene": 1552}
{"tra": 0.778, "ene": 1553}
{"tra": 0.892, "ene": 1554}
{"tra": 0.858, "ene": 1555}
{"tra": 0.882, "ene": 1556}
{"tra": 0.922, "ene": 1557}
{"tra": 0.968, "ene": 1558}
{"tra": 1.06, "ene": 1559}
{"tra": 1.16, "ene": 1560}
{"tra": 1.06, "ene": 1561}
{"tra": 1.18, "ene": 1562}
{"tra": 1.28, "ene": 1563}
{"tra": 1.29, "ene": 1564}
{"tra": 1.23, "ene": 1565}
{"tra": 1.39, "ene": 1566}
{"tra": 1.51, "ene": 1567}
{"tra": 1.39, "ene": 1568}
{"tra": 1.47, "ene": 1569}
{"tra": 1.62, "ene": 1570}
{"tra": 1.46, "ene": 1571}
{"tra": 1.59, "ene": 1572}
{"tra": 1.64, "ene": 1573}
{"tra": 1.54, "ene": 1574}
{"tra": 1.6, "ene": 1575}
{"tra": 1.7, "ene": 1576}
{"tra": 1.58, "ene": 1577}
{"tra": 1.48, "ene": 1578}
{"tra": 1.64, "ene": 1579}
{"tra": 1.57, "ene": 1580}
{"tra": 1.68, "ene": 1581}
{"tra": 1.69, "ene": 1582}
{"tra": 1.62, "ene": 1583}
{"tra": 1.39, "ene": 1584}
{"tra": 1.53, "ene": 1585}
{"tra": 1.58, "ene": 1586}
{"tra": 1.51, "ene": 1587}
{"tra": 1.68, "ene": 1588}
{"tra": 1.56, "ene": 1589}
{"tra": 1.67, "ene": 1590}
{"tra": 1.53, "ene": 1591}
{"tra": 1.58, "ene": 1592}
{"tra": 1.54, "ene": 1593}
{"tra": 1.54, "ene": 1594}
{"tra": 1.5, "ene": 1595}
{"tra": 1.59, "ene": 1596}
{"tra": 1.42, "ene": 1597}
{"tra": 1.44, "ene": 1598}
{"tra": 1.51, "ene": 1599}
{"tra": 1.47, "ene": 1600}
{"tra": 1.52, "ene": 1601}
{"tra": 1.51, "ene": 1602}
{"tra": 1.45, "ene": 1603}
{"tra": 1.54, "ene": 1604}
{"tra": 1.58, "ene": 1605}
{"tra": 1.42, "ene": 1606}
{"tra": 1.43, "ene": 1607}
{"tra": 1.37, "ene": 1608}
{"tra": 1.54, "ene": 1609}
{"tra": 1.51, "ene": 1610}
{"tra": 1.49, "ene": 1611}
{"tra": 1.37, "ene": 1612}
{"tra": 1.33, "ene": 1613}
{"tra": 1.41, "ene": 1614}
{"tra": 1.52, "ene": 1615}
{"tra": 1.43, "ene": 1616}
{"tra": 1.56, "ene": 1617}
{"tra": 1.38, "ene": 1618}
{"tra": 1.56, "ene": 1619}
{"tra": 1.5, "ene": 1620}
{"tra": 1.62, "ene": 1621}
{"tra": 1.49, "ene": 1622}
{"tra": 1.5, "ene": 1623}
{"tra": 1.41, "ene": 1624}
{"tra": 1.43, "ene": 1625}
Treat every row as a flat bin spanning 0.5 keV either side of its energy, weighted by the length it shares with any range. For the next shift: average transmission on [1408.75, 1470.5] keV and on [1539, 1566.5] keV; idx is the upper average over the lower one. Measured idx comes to 0.56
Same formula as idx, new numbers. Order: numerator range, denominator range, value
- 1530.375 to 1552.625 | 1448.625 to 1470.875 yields 0.54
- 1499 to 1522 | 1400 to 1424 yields 1.24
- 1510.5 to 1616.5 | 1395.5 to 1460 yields 0.87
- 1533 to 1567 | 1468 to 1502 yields 0.53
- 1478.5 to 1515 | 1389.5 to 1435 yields 1.23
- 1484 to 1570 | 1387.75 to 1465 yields 0.91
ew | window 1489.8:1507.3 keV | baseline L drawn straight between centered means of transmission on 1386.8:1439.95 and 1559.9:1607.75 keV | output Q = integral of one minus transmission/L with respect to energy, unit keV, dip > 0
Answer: -3.7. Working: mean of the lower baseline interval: 1.54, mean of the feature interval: 1.84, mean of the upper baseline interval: 1.5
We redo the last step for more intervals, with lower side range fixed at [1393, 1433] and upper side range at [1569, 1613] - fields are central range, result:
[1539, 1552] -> 5.7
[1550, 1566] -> 5.4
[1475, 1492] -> -4.9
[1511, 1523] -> -2.4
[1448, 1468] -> -4.9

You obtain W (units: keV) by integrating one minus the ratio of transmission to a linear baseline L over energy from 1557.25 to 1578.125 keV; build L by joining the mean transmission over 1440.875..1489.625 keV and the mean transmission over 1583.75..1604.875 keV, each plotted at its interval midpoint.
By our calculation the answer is 2.8 keV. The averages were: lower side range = 1.89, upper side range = 1.53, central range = 1.38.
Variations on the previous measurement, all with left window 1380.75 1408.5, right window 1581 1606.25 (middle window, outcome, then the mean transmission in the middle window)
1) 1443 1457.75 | -3.1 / 1.81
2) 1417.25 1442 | -2.6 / 1.64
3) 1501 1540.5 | -3.7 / 1.66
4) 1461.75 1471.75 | -2.9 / 1.93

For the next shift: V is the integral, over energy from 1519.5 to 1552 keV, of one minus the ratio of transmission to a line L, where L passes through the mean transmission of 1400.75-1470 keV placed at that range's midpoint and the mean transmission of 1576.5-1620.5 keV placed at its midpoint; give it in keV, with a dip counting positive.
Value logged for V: 6.37 keV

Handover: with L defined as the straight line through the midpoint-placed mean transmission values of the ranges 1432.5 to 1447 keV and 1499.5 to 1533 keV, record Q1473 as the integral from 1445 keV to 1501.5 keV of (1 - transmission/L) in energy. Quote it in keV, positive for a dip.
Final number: -4.9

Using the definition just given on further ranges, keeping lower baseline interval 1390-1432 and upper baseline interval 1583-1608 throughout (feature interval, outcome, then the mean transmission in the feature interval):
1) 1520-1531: -1.42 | 1.71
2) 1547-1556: 4.20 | 0.808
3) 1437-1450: -1.99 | 1.73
